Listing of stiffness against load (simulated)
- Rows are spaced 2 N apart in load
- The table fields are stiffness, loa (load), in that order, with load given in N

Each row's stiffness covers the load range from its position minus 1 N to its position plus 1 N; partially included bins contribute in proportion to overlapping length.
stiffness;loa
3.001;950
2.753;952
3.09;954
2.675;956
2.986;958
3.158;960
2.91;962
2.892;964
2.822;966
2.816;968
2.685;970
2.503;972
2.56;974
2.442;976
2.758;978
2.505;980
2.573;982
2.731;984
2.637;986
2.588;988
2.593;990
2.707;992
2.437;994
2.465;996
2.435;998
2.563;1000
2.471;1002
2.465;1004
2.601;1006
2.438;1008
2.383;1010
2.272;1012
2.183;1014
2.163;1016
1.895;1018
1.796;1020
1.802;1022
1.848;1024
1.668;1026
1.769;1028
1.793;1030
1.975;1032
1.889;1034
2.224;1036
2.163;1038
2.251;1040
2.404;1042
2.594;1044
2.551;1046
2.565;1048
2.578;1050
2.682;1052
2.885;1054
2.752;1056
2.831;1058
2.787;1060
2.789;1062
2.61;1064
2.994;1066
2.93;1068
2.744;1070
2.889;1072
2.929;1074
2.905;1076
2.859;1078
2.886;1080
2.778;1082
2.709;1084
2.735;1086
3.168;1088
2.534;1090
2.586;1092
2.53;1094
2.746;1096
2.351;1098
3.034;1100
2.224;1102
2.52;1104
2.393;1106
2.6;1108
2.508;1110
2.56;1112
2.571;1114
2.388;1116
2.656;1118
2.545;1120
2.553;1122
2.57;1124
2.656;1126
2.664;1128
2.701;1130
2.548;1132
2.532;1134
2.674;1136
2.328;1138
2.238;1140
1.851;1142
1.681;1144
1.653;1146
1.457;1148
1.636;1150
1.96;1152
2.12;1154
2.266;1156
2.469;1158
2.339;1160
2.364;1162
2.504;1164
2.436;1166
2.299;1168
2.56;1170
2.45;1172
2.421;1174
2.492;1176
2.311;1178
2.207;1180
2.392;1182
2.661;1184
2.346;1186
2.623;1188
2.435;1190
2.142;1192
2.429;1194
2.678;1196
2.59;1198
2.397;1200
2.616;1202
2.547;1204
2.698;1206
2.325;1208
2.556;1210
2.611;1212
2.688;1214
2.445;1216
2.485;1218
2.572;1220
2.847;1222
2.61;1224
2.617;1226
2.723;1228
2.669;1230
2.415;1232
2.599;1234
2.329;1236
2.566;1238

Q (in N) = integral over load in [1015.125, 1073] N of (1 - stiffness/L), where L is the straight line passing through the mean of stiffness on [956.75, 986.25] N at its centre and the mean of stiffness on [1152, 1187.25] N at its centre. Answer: 5.0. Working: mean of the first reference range 2.73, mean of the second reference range 2.38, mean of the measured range 2.37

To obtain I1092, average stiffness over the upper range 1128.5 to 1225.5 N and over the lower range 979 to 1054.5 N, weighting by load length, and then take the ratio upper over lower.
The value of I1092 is 1.02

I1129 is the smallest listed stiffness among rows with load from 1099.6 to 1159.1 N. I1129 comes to 1.457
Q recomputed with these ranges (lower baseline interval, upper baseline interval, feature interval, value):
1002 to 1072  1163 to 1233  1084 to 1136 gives -3.5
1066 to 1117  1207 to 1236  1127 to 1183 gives 7.7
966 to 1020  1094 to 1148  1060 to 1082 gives -3.5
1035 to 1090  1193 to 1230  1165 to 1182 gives 1.4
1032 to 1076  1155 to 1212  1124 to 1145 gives 1.0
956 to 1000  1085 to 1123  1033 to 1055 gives 1.6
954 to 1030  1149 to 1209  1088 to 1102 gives -1.2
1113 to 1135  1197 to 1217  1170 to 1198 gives 1.3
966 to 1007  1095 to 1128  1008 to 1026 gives 3.7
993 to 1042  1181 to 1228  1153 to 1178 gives 0.7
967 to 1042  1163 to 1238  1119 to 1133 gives -1.0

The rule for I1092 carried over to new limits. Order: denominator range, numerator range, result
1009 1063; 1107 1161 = 1.02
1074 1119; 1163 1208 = 0.93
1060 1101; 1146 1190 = 0.82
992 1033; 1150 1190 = 1.08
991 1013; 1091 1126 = 1.03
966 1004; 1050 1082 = 1.09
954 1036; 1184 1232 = 1.05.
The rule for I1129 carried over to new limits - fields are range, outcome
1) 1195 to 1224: 2.325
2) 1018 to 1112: 1.668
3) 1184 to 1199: 2.142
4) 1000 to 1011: 2.383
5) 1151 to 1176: 1.96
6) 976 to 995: 2.437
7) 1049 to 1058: 2.578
